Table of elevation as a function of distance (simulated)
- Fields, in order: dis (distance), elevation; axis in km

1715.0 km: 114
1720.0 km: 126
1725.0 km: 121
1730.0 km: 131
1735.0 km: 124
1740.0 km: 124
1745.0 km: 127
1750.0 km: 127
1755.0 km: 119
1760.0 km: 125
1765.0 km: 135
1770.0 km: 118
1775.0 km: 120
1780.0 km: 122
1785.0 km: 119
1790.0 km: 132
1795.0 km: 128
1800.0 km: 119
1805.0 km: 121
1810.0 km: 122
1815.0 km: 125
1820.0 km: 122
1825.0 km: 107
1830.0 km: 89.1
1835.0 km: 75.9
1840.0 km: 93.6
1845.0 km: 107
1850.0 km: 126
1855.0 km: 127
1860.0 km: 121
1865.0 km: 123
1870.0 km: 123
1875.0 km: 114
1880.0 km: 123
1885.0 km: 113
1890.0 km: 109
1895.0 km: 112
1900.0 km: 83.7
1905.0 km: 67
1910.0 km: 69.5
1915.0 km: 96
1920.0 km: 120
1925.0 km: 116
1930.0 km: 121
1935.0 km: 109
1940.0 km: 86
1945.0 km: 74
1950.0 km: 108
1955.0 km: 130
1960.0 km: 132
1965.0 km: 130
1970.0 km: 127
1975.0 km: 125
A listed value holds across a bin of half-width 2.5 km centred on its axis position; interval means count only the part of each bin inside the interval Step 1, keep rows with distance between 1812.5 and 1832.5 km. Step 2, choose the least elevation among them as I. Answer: 89.1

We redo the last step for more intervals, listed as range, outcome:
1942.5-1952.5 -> 74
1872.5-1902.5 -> 83.7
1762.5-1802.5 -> 118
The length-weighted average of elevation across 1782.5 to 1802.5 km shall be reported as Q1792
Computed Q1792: 124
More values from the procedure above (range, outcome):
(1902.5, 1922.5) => 88.1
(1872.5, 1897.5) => 114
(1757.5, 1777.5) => 124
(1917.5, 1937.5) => 116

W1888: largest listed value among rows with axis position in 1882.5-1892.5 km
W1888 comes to 113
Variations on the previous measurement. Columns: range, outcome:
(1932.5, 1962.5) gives 132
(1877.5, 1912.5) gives 123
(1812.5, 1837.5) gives 125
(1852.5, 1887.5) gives 127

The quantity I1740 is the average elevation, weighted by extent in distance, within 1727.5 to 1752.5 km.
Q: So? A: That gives 127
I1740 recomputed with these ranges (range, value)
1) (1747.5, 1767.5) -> 126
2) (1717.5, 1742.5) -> 125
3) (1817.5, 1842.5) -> 97.5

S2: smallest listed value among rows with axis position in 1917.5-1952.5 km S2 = 74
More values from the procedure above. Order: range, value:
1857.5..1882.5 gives 114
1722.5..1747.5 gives 121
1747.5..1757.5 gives 119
